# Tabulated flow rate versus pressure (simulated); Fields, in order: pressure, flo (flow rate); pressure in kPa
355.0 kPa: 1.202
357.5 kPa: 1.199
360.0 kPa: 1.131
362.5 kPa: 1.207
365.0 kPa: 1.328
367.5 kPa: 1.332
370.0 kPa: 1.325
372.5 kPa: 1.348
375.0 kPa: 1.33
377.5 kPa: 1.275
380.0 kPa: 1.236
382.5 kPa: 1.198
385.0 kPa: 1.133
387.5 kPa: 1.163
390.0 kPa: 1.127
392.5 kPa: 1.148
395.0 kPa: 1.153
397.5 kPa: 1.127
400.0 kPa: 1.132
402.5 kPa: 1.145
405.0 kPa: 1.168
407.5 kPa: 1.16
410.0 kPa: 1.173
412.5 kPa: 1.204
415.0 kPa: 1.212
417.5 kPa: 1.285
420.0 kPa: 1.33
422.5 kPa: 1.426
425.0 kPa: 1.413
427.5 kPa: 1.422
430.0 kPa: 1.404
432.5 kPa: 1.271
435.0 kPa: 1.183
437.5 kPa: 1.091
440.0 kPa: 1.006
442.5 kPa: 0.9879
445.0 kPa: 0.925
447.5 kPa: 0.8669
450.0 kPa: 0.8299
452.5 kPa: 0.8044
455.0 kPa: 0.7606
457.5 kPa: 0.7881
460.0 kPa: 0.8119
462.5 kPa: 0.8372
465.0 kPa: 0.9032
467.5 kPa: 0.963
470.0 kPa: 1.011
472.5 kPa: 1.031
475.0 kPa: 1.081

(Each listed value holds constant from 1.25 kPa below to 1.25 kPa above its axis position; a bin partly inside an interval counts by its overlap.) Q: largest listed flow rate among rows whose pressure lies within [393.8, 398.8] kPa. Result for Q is 1.153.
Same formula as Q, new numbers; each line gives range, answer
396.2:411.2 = 1.173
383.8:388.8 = 1.163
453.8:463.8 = 0.8372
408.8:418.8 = 1.285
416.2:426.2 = 1.426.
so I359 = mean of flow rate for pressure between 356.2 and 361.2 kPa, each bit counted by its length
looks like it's 1.17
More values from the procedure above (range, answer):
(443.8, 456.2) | 0.837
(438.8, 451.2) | 0.923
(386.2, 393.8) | 1.15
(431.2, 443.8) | 1.11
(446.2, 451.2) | 0.849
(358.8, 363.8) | 1.17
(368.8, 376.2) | 1.33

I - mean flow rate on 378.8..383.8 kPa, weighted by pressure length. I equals 1.22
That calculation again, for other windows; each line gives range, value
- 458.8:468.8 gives 0.88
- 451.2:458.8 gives 0.785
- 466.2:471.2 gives 0.986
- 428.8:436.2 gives 1.29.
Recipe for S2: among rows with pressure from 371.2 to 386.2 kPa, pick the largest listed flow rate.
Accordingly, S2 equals 1.348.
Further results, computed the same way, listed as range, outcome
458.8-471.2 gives 1.011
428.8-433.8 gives 1.404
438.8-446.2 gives 1.006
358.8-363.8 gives 1.207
